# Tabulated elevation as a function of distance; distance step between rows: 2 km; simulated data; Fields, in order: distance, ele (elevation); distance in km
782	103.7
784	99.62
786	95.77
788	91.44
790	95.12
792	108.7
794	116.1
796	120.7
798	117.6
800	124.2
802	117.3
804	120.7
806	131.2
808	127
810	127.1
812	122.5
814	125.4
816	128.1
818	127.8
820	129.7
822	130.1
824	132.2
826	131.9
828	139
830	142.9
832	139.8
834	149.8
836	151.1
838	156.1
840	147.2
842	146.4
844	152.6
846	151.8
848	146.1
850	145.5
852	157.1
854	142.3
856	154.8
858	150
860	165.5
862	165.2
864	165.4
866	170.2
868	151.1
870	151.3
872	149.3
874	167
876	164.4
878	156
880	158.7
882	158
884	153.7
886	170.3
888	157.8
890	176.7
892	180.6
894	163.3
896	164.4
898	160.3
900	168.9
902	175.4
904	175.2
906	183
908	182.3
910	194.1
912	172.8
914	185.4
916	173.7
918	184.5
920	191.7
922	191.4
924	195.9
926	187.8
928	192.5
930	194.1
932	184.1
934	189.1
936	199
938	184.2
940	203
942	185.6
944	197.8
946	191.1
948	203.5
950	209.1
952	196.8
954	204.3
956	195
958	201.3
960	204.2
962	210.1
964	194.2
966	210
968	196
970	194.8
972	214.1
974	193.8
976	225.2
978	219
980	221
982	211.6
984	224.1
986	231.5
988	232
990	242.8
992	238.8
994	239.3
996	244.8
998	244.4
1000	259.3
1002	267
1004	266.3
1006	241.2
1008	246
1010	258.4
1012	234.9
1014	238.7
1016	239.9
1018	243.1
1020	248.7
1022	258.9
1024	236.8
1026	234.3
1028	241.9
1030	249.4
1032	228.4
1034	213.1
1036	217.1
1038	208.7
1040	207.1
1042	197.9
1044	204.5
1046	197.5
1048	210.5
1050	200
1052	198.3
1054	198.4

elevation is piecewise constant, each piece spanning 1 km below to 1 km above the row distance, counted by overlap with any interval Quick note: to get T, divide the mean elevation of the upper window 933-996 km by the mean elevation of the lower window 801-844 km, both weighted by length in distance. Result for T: 1.55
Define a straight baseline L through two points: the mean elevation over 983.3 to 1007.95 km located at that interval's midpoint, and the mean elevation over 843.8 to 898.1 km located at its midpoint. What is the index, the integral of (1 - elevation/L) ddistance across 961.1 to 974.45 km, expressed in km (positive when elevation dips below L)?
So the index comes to 1.38 km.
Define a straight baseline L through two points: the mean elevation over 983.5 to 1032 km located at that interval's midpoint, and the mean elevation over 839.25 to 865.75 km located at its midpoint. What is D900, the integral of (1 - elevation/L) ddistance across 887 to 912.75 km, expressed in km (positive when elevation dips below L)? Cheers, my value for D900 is 1.1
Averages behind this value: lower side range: 154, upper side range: 244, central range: 173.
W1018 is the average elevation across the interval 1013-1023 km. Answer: 246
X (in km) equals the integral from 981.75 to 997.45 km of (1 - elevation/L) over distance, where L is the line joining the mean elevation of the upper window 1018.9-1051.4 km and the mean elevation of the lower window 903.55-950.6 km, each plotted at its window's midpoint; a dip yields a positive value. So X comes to -2.0 km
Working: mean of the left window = 190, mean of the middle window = 234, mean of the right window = 222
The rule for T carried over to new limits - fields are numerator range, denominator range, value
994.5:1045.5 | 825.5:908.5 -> 1.50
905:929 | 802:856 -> 1.35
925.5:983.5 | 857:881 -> 1.26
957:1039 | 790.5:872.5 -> 1.65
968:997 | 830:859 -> 1.49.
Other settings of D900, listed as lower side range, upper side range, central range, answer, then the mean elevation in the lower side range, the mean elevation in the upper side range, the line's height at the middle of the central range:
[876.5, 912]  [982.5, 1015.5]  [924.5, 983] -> 3.05 km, 169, 244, 212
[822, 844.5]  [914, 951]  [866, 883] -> 0.62 km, 144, 192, 164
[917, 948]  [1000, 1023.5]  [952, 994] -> 1.53 km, 192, 250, 221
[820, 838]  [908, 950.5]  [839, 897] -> 0.55 km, 140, 191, 160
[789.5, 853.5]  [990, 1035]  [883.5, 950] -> 2.07 km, 133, 244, 189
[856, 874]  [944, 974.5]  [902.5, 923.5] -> -0.36 km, 159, 201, 180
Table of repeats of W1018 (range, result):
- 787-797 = 106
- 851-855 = 150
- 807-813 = 126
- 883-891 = 165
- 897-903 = 168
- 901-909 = 179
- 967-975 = 200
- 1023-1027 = 236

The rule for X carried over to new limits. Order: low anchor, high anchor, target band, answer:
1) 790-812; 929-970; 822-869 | -2.1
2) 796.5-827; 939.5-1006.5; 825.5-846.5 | -1.0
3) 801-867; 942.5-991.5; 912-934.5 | 0.0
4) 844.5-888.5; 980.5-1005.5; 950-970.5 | 1.7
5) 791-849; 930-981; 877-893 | 0.2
